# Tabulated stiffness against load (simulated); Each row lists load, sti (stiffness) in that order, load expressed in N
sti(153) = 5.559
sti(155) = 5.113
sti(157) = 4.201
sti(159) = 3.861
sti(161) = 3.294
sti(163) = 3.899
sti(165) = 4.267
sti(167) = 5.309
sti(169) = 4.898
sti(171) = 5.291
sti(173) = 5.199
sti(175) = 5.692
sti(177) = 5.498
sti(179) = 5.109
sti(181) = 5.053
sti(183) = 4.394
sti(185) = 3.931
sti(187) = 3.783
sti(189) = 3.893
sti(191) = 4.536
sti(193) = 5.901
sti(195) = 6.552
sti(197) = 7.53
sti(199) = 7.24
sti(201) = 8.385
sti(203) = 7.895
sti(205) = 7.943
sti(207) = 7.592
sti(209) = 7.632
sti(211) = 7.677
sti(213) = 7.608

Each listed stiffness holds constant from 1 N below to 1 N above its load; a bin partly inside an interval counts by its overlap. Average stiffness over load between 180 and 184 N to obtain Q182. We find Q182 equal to 4.72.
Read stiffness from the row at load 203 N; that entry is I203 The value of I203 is 7.895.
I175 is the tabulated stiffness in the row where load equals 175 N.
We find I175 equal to 5.692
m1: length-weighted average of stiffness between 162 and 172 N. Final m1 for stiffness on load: 4.73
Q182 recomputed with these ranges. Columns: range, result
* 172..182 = 5.31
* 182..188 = 4.04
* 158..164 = 3.68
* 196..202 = 7.72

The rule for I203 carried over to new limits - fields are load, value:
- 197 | 7.53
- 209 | 7.632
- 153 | 5.559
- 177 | 5.498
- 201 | 8.385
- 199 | 7.24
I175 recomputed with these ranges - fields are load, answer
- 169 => 4.898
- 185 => 3.931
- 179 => 5.109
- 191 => 4.536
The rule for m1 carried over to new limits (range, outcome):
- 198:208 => 7.81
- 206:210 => 7.61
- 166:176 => 5.28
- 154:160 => 4.39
